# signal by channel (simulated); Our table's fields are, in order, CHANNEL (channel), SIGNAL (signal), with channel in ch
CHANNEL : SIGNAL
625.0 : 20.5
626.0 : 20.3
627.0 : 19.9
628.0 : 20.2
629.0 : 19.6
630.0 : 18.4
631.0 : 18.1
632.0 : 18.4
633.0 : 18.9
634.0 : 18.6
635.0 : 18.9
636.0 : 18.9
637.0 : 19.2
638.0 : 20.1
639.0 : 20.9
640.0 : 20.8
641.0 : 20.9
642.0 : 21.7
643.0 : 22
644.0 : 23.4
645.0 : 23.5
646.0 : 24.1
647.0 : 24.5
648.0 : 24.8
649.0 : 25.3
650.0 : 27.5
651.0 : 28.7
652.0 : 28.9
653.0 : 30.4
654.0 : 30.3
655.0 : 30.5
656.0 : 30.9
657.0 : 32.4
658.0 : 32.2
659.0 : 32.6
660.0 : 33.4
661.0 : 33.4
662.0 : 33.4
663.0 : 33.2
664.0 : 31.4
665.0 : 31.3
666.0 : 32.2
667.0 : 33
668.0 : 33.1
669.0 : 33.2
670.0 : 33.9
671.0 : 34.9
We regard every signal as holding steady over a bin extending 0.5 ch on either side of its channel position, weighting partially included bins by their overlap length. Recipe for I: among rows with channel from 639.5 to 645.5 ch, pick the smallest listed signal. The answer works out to 20.8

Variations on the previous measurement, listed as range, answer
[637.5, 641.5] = 20.1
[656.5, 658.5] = 32.2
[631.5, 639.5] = 18.4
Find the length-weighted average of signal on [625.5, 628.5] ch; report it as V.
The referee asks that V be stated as 20.1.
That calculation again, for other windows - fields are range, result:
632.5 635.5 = 18.8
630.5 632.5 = 18.2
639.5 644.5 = 21.8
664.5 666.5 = 31.8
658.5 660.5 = 33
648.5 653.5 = 28.2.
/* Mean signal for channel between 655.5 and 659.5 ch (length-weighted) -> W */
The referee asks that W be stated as 32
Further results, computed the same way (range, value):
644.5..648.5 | 24.2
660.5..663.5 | 33.3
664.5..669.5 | 32.6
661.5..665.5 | 32.3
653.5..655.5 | 30.4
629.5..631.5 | 18.2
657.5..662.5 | 33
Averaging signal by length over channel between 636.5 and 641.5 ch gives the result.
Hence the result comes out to 20.4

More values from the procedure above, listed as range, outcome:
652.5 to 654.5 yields 30.4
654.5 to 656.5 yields 30.7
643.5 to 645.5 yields 23.4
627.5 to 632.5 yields 18.9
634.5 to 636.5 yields 18.9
